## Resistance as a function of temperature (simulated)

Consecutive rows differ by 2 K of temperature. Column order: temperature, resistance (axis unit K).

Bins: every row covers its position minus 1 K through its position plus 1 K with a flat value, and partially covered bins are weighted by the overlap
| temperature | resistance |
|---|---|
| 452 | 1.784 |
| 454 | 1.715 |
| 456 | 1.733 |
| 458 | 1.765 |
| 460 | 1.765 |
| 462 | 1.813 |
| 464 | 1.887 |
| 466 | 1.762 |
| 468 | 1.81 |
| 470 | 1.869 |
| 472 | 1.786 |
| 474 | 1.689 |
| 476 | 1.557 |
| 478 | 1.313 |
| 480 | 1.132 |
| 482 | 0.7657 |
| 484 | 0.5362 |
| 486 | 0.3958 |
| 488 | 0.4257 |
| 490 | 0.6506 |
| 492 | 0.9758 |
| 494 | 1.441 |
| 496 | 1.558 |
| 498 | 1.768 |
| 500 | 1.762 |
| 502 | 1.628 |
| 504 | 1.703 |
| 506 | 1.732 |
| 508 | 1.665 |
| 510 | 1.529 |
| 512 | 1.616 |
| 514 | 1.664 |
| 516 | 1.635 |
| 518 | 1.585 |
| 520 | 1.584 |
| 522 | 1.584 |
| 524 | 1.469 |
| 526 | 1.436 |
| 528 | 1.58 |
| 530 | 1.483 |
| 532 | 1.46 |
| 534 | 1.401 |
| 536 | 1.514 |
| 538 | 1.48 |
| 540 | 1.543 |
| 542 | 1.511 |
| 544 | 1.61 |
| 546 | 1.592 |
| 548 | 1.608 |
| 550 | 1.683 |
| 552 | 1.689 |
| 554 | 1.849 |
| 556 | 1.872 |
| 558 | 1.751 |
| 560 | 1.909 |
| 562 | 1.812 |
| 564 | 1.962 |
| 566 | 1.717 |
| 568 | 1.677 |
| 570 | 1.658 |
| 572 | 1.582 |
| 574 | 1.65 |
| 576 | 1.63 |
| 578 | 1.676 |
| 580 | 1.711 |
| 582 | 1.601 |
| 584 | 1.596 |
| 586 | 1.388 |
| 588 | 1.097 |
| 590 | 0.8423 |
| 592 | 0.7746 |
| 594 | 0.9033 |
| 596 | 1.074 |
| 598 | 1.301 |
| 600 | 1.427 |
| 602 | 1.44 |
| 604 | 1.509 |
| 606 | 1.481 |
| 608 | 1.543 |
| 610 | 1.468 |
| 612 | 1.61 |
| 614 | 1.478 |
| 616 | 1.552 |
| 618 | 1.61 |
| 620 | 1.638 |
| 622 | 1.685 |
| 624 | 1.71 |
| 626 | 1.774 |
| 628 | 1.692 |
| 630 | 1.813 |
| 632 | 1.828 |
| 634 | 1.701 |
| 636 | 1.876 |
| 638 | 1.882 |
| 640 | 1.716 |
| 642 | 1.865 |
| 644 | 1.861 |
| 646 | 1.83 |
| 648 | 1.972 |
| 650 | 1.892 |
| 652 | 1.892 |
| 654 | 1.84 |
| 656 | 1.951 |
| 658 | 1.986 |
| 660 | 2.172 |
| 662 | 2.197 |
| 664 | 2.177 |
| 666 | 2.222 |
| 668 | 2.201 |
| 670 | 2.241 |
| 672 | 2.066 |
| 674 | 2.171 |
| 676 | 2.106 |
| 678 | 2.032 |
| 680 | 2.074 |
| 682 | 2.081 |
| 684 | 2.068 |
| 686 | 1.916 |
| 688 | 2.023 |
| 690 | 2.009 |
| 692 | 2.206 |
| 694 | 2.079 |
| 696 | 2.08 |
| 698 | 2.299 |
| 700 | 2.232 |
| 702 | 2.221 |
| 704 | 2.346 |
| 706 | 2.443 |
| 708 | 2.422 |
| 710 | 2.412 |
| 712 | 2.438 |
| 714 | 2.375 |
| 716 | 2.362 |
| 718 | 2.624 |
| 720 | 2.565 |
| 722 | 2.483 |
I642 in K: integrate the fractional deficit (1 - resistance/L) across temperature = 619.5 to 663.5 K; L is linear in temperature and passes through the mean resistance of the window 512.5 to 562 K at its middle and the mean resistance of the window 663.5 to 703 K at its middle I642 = 2.7 K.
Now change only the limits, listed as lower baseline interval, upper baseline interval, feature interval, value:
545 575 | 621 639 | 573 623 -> 9.35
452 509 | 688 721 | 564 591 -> 4.16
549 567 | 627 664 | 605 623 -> 2.90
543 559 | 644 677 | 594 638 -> 7.87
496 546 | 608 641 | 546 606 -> 3.78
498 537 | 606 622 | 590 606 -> 3.74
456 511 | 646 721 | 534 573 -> 0.39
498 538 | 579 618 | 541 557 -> -1.91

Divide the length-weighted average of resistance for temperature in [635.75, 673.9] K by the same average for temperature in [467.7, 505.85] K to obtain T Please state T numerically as 1.5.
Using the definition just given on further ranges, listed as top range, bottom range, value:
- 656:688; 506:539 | 1.36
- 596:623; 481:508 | 1.25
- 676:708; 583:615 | 1.64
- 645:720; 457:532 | 1.47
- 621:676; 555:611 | 1.29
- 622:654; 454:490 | 1.30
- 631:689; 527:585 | 1.21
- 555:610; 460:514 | 1.05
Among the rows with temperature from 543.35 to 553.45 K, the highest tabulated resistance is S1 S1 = 1.689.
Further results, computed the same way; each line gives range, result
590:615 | 1.61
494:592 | 1.962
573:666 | 2.222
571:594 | 1.711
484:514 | 1.768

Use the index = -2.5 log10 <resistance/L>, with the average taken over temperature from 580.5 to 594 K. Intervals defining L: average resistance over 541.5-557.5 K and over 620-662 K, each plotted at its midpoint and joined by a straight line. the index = 0.40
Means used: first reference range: 1.68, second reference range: 1.85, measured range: 1.21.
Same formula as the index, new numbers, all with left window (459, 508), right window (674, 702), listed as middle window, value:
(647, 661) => 0.015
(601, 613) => 0.208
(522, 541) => 0.058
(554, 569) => -0.089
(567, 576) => 0.043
